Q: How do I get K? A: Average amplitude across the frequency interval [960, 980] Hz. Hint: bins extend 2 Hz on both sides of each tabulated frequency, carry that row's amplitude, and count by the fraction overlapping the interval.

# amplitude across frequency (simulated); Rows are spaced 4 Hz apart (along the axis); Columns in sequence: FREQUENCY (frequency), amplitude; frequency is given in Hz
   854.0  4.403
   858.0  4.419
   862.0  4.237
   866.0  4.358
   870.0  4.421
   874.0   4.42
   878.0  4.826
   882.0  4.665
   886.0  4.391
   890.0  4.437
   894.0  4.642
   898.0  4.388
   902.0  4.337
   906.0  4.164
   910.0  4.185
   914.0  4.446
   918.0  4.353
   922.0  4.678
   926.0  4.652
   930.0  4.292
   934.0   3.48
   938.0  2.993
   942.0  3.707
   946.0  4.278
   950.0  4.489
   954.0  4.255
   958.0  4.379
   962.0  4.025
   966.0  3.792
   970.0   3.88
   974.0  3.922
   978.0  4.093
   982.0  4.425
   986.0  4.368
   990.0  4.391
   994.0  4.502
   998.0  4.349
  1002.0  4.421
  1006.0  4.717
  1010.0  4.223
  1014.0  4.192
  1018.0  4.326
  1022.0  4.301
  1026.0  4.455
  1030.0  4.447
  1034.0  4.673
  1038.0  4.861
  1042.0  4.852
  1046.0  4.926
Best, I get 3.94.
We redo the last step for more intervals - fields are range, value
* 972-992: 4.24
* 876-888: 4.63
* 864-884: 4.54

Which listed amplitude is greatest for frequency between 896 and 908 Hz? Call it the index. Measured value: 4.388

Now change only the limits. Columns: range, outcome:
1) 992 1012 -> 4.717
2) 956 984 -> 4.425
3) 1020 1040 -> 4.861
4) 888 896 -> 4.642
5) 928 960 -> 4.489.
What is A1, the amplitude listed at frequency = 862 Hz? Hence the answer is 4.237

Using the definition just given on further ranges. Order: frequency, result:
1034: 4.673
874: 4.42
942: 3.707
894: 4.642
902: 4.337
